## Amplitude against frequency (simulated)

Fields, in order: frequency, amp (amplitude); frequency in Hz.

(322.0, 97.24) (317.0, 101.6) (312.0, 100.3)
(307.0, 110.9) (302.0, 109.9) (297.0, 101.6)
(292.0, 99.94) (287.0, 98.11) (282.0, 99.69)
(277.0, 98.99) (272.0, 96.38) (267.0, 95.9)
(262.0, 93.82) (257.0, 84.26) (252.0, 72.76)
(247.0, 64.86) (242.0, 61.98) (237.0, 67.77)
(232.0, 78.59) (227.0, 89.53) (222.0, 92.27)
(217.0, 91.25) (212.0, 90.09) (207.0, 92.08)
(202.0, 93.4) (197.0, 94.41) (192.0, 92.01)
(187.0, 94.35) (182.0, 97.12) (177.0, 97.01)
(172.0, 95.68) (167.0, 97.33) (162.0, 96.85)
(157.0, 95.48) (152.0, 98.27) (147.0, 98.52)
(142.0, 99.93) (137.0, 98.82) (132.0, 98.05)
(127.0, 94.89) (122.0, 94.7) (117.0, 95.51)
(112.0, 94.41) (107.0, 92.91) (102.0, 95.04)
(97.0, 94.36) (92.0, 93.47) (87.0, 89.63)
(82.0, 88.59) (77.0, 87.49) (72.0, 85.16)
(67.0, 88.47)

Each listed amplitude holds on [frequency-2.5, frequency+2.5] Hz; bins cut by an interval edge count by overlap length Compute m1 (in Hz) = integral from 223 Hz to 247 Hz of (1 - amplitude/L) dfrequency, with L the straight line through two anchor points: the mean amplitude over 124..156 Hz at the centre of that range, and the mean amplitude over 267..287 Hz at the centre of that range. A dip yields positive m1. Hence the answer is 5.7 Hz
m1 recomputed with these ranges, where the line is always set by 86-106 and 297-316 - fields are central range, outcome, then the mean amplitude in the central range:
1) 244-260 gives 4.44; 74.2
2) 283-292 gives 0.51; 98.9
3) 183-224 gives 2.92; 92.7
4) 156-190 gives 0.59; 96.2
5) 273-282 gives 0.47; 98.7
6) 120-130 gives 0.01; 95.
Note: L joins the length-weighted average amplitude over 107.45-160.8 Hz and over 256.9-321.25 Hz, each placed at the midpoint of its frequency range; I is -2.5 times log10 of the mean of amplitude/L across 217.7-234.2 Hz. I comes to 0.13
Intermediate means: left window 96.7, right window 99.8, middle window 87.4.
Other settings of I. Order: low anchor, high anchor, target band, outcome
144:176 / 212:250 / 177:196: -0.05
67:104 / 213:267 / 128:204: -0.13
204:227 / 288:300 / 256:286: 0.03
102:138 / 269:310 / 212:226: 0.09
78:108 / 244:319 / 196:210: 0.01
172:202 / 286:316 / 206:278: 0.18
